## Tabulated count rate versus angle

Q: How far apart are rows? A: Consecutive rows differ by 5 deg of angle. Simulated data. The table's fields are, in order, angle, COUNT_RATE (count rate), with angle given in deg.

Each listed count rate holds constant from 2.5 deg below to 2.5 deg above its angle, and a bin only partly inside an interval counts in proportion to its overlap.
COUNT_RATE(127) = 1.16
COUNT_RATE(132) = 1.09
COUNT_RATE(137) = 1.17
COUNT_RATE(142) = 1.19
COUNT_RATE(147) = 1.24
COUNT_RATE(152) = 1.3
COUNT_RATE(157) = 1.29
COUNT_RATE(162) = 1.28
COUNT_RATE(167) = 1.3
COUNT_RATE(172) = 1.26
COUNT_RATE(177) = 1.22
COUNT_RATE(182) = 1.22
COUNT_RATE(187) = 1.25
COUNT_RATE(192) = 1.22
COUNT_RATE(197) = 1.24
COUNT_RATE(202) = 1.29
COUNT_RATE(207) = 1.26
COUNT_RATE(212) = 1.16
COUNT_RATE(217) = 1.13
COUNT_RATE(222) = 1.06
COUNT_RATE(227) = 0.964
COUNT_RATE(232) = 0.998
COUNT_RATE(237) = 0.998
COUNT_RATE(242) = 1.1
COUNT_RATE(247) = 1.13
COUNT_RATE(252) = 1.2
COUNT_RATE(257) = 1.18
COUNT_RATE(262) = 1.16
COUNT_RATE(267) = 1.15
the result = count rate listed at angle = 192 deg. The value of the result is 1.22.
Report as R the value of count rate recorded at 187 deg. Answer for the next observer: 1.25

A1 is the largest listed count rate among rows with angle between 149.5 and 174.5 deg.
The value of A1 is 1.3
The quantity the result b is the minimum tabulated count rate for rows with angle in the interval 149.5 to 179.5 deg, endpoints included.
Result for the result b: 1.22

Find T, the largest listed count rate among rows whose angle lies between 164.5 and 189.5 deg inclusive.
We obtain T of 1.3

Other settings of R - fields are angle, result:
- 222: 1.06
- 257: 1.18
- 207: 1.26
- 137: 1.17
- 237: 0.998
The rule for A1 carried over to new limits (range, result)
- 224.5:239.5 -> 0.998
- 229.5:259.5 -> 1.2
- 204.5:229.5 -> 1.26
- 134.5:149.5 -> 1.24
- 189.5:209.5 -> 1.29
